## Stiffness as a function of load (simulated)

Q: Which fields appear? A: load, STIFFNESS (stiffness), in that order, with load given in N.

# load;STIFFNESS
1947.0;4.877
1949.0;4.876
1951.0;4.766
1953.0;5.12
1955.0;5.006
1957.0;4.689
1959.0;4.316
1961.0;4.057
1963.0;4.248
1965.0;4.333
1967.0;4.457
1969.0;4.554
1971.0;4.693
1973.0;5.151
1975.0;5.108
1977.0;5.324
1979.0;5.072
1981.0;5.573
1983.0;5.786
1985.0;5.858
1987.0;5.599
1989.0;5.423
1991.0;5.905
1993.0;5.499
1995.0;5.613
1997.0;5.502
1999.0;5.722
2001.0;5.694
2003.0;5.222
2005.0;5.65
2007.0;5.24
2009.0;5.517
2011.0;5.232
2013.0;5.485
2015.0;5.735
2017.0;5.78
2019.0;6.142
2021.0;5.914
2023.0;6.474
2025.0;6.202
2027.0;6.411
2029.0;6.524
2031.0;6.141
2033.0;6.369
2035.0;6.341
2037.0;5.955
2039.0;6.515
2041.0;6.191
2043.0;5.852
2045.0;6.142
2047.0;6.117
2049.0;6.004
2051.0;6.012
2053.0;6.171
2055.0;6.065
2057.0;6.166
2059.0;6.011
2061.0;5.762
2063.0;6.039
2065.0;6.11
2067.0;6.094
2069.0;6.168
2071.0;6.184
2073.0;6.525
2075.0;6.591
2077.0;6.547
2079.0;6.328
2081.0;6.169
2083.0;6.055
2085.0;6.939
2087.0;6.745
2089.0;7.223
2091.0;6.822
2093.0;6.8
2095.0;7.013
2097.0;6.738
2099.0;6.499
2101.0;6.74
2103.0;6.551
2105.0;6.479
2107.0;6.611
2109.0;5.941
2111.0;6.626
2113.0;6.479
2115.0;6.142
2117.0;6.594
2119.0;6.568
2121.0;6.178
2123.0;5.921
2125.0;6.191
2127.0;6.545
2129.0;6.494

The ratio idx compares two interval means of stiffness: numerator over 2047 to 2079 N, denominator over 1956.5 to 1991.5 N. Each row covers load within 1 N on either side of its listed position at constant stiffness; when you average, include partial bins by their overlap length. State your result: 1.23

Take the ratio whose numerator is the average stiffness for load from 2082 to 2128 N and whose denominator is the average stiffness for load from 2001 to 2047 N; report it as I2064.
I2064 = 1.10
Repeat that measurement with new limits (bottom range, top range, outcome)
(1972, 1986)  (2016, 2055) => 1.14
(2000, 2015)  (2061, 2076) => 1.14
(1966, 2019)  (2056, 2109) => 1.19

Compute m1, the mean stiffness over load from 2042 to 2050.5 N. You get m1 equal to 6.03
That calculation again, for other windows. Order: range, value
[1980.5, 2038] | 5.81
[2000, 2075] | 6.01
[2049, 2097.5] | 6.38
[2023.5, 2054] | 6.2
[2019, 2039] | 6.27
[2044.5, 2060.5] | 6.07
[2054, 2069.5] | 6.05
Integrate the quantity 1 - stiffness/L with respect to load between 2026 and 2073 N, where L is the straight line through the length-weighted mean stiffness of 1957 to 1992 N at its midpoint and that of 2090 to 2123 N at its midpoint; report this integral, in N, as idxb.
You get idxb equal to -2.3 N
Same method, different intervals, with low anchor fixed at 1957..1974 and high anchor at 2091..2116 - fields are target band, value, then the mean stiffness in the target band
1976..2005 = -4.2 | 5.56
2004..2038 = -4.0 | 5.95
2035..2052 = -1.4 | 6.11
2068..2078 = -0.5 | 6.4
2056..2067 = -0.2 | 6.02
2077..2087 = -0.3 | 6.43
